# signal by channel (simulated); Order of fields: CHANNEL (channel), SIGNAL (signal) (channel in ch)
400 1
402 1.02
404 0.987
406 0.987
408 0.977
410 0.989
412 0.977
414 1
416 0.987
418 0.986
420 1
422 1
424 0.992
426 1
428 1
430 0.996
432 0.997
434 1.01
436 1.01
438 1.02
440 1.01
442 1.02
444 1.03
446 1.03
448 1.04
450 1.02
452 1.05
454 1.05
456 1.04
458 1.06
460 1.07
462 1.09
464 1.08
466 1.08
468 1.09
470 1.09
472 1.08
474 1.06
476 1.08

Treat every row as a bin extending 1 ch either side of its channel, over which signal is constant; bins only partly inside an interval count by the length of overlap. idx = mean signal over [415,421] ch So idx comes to 0.991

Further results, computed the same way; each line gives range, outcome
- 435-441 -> 1.01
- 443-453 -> 1.03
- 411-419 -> 0.987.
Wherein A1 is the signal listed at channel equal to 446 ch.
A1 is 1.03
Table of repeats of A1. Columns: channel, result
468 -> 1.09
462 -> 1.09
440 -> 1.01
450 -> 1.02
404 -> 0.987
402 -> 1.02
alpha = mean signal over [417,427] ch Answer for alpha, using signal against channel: 0.996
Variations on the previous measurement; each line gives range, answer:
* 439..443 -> 1.02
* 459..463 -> 1.08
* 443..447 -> 1.03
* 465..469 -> 1.08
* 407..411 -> 0.983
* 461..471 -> 1.09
